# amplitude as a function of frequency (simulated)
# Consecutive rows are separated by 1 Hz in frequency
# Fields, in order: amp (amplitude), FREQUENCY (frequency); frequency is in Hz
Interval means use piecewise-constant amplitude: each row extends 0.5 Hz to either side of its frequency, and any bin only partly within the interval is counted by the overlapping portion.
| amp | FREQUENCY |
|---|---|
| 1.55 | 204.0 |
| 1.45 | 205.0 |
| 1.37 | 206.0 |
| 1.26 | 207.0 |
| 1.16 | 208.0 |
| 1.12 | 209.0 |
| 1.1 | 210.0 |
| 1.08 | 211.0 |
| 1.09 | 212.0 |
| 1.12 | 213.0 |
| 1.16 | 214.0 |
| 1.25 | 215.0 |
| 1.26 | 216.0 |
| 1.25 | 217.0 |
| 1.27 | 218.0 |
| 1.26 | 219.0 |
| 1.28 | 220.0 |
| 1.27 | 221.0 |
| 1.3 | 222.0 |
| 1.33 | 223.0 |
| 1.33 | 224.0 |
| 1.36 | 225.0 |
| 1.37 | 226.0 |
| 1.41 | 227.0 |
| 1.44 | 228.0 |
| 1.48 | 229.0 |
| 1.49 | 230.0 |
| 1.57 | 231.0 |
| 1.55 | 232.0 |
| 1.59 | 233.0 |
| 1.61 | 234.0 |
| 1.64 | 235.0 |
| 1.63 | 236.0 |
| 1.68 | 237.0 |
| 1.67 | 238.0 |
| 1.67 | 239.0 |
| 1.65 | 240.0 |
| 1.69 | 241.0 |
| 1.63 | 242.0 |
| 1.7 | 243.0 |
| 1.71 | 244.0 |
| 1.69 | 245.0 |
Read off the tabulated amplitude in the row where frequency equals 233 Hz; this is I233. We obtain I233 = 1.59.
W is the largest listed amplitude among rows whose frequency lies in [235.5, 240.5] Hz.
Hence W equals 1.68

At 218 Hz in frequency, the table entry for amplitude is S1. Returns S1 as 1.27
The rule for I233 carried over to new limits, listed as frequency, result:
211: 1.08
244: 1.71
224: 1.33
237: 1.68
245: 1.69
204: 1.55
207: 1.26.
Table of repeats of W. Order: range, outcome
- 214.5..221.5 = 1.28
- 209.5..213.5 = 1.12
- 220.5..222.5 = 1.3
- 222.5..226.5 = 1.37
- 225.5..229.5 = 1.48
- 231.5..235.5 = 1.64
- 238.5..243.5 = 1.7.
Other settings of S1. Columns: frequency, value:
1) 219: 1.26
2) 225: 1.36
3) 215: 1.25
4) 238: 1.67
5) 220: 1.28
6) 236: 1.63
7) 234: 1.61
